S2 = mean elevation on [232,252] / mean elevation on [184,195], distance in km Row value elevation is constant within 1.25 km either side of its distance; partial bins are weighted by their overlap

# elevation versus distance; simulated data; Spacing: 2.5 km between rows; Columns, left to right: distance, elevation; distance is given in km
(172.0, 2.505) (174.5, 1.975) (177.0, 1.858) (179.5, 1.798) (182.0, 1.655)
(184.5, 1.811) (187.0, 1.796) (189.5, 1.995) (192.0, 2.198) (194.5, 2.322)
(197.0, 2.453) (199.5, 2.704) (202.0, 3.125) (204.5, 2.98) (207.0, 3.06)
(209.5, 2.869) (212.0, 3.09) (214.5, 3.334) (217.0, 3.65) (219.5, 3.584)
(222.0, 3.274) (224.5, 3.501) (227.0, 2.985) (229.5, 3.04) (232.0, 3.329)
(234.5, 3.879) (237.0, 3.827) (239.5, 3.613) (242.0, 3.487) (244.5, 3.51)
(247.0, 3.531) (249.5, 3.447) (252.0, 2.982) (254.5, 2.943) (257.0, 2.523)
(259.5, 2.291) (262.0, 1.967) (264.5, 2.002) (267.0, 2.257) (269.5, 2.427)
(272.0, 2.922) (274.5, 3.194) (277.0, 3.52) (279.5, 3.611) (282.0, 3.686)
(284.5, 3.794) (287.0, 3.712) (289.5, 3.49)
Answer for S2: 1.8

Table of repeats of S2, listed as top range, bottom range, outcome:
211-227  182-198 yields 1.64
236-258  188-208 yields 1.28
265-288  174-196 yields 1.65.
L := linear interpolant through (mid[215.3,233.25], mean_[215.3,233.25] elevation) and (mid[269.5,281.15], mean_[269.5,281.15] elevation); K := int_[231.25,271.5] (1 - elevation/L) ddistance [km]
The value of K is 3.54 km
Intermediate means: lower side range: 3.34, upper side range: 3.23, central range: 3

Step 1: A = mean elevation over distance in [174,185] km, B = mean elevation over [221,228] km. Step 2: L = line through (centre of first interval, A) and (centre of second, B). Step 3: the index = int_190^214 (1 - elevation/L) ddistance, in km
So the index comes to -2.0 km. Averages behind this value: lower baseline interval 1.81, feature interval 2.75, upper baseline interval 3.26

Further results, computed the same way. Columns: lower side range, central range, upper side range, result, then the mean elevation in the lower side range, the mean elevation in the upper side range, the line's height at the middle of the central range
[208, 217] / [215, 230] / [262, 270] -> -1.8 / 3.17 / 2.17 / 2.99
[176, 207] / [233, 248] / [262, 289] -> -5.0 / 2.26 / 3.07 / 2.73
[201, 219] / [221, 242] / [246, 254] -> -1.3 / 3.18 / 3.28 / 3.23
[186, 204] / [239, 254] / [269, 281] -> -2.5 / 2.4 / 3.19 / 2.91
